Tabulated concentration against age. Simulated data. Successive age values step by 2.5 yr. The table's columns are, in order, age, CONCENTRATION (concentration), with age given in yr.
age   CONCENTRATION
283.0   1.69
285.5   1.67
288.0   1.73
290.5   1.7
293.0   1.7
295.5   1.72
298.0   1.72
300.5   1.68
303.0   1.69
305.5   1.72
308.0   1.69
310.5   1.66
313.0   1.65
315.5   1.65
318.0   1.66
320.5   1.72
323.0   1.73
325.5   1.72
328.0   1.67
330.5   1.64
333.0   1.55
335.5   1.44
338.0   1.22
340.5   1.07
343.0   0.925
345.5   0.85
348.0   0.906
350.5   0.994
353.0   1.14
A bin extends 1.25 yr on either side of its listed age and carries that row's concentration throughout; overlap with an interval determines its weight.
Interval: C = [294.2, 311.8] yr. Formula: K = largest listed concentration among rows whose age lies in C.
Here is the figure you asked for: 1.72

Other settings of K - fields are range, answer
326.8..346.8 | 1.67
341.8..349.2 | 0.925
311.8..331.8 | 1.73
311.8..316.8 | 1.65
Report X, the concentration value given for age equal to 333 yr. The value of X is 1.55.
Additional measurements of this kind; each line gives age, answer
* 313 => 1.65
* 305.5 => 1.72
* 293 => 1.7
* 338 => 1.22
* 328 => 1.67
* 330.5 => 1.64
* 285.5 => 1.67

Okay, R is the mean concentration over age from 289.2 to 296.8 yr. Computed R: 1.71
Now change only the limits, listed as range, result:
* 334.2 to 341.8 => 1.24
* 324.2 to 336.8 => 1.6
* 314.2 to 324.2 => 1.69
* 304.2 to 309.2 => 1.7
